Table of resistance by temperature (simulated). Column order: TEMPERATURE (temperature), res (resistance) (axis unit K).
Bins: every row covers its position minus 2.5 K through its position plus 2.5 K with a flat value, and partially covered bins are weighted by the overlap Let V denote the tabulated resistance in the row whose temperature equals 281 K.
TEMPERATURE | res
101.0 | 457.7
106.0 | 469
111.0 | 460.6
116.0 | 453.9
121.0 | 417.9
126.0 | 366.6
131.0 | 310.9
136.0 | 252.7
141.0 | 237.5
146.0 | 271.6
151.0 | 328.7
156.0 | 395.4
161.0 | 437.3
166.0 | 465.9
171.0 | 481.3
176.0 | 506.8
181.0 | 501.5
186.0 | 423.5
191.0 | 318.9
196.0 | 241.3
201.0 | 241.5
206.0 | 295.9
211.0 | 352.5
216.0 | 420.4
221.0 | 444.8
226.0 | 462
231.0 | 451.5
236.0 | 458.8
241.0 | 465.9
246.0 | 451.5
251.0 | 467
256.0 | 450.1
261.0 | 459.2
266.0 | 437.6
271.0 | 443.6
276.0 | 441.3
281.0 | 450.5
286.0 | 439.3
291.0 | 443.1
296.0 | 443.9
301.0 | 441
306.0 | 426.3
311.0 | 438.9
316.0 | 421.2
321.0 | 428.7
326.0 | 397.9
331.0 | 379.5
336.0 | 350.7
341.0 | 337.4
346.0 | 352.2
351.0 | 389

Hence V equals 450.5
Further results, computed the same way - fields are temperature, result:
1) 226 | 462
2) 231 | 451.5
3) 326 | 397.9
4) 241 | 465.9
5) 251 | 467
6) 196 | 241.3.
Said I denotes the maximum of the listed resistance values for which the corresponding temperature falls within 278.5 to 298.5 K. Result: 450.5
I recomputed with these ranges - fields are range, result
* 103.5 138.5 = 469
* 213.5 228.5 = 462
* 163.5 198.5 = 506.8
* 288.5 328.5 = 443.9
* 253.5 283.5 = 459.2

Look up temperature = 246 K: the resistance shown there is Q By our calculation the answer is 451.5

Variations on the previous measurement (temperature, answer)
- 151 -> 328.7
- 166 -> 465.9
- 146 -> 271.6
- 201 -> 241.5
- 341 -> 337.4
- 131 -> 310.9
